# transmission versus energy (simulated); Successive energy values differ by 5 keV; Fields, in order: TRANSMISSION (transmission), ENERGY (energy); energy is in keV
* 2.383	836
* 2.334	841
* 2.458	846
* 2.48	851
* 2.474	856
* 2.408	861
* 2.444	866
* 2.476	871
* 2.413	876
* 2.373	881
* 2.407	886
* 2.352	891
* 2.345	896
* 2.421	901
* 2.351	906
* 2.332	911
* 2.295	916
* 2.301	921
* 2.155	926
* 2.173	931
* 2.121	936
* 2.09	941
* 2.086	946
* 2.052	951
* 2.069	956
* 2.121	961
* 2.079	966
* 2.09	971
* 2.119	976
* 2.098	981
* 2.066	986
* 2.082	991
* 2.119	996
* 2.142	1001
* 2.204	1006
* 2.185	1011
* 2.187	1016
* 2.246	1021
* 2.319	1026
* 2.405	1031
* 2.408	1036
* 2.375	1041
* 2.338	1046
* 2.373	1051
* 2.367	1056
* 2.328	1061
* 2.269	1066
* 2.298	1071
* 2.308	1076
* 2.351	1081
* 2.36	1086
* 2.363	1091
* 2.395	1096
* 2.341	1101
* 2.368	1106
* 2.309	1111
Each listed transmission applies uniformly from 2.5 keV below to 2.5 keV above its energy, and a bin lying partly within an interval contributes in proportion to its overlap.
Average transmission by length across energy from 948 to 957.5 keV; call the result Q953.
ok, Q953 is 2.06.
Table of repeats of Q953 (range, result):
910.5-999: 2.13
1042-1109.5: 2.34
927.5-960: 2.1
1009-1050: 2.31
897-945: 2.25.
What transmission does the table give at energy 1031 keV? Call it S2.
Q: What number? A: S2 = 2.405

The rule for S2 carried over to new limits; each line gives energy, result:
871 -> 2.476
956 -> 2.069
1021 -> 2.246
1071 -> 2.298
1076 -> 2.308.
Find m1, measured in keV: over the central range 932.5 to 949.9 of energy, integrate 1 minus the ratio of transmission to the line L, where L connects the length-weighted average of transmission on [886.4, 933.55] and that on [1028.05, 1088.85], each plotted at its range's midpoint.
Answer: 1.6 keV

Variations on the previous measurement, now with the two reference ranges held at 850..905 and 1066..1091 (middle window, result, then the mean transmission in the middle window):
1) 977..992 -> 1.79 keV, 2.09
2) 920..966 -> 5.09 keV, 2.12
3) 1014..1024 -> 0.55 keV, 2.22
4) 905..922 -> 0.57 keV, 2.32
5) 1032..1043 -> -0.23 keV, 2.39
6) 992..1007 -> 1.39 keV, 2.14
